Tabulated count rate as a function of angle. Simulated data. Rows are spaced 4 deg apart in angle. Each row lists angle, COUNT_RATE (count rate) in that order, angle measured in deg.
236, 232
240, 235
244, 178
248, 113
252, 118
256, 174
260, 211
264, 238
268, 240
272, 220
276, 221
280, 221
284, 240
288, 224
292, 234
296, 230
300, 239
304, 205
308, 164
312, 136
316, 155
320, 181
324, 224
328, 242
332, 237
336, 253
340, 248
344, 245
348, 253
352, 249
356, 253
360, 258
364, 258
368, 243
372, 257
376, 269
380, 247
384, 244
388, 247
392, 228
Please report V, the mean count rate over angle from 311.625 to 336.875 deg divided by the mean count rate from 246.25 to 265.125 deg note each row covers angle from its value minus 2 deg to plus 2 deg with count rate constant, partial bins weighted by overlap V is 1.2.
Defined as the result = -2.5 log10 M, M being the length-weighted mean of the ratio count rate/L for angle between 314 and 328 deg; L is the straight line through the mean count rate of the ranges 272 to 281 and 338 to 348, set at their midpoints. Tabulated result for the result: 0.22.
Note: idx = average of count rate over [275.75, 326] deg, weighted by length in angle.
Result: 205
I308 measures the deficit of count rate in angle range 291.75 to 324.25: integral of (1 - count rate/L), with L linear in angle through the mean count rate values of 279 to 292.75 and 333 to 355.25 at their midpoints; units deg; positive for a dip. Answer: 6.0 deg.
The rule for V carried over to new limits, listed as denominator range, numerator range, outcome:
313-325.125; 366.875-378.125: 1.43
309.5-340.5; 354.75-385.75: 1.23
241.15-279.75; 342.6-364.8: 1.31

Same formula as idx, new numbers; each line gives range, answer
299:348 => 212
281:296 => 232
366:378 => 256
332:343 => 248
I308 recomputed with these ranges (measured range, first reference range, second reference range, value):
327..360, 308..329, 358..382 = -4.7 deg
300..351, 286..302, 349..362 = 6.2 deg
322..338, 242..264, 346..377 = -0.7 deg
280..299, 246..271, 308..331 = -4.6 deg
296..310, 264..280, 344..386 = 1.7 deg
